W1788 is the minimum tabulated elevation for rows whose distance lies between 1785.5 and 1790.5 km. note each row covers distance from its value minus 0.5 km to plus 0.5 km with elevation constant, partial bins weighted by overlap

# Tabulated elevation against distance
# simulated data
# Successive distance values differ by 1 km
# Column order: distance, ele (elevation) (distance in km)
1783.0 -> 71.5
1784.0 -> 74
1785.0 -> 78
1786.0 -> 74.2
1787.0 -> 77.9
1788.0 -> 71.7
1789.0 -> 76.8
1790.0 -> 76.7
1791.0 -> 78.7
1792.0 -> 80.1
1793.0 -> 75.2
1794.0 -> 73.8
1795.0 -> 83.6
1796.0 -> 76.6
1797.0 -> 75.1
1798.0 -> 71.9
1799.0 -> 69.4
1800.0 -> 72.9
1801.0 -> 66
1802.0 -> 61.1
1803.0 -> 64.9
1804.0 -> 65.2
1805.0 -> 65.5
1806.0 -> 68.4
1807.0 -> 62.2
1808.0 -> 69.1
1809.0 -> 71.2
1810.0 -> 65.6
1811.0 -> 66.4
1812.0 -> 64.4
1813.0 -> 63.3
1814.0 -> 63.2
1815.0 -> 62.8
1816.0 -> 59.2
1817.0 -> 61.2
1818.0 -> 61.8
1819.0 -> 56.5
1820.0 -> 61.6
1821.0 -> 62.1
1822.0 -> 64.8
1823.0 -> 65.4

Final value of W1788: 71.7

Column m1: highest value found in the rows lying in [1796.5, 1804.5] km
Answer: 75.1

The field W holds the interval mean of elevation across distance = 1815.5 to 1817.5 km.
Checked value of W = 60.2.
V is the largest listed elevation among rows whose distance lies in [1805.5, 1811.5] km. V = 71.2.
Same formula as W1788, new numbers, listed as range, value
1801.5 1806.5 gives 61.1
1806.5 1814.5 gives 62.2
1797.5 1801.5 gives 66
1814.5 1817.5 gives 59.2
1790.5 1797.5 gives 73.8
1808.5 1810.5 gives 65.6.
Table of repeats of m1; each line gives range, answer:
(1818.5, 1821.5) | 62.1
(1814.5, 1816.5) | 62.8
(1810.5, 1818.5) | 66.4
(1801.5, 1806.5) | 68.4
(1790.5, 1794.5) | 80.1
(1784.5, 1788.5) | 78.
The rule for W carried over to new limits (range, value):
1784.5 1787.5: 76.7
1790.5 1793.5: 78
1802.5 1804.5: 65.1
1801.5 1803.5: 63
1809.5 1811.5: 66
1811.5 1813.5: 63.9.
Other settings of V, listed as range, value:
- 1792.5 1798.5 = 83.6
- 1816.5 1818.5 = 61.8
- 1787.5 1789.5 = 76.8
